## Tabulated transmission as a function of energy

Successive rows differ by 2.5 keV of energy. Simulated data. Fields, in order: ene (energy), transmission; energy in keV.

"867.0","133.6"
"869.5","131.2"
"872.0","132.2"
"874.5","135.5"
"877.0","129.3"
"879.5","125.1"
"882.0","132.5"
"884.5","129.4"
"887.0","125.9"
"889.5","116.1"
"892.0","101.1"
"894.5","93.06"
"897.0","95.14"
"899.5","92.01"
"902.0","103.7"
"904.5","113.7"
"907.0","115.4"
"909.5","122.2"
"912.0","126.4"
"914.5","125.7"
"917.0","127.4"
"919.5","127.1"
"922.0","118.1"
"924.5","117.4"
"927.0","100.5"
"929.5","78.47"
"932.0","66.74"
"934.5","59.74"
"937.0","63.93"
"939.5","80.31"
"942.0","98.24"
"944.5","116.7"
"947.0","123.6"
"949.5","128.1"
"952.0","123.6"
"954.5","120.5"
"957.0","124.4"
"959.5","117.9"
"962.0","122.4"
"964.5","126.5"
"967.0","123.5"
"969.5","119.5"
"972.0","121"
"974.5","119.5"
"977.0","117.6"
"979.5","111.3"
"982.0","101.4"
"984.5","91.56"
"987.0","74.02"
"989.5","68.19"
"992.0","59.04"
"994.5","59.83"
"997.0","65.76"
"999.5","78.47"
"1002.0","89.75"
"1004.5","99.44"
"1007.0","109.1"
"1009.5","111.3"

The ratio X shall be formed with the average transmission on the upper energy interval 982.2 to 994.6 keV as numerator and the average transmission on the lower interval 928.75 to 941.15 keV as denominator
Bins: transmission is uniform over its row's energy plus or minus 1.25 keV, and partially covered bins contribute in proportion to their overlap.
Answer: 1.05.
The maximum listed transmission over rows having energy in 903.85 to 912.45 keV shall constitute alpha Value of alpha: 126.4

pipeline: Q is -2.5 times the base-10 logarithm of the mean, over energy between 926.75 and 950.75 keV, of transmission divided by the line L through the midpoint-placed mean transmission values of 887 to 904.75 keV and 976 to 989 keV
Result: 0.099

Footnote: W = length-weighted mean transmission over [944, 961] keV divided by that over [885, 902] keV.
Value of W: 1.17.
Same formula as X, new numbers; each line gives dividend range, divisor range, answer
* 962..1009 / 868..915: 0.82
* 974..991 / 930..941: 1.39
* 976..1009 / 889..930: 0.79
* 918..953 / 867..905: 0.85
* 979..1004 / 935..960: 0.74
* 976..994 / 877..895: 0.73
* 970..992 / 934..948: 1.08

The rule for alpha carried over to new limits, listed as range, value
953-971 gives 126.5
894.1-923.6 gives 127.4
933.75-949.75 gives 128.1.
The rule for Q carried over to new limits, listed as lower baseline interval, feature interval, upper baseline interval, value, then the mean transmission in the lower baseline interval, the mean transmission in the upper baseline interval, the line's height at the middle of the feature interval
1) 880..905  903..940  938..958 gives 0.09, 111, 114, 112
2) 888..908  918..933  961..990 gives 0.03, 104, 109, 106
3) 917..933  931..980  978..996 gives -0.19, 104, 81.1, 92.7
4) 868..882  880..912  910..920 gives 0.14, 131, 126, 128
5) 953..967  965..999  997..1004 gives 0.08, 122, 82.5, 101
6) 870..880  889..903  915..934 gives 0.20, 131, 104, 120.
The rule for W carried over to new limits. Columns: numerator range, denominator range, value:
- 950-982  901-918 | 1.01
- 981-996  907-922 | 0.60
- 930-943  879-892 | 0.60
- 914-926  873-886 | 0.94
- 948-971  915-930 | 1.08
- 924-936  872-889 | 0.64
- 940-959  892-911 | 1.12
